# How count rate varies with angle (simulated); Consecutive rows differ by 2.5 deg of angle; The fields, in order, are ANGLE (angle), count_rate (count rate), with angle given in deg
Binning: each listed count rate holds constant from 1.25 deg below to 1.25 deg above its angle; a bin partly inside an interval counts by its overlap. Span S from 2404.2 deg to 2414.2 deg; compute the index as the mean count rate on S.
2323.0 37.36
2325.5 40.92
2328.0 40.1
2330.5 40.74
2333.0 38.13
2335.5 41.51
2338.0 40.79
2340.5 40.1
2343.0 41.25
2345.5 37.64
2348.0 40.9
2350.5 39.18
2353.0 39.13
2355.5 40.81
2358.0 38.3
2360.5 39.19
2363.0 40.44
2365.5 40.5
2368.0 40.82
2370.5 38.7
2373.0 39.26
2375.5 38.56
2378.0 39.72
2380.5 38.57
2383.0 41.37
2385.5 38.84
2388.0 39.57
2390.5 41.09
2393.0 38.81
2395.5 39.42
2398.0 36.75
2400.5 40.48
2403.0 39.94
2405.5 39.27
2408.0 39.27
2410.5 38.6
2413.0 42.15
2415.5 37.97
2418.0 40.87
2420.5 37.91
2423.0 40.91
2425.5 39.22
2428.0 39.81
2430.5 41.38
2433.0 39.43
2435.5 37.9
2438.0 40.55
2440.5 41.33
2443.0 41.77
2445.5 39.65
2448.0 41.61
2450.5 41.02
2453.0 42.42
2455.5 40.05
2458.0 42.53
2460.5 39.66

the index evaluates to 39.8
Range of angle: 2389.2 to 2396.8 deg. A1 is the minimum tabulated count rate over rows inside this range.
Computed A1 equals 38.81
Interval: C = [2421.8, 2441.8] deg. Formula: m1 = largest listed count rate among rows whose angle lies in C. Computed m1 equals 41.38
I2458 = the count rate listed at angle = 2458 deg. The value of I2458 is 42.53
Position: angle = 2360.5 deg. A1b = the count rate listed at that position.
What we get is 39.19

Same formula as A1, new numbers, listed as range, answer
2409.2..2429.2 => 37.91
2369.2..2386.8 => 38.56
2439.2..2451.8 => 39.65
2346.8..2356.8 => 39.13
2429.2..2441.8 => 37.9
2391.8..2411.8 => 36.75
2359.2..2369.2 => 39.19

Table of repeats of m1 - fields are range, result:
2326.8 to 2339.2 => 41.51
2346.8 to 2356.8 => 40.9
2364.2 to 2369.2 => 40.82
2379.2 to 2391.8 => 41.37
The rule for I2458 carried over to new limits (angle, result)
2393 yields 38.81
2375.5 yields 38.56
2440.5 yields 41.33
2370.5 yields 38.7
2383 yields 41.37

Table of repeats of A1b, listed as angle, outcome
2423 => 40.91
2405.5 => 39.27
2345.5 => 37.64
